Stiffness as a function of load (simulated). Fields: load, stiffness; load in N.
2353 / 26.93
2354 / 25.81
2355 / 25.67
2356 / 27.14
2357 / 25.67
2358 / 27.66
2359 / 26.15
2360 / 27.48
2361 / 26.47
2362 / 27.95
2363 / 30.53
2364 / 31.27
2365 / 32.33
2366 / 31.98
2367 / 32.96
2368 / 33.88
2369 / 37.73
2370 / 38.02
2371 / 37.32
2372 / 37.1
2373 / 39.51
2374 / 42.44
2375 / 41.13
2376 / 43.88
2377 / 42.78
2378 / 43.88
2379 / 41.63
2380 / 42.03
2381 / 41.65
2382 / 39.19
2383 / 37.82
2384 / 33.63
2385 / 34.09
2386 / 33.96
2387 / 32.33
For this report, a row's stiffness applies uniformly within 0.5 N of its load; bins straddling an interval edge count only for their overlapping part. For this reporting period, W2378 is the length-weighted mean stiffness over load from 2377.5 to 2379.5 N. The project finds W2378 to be 42.8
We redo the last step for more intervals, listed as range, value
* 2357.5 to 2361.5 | 26.9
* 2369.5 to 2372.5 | 37.5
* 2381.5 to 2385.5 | 36.2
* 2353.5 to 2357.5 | 26.1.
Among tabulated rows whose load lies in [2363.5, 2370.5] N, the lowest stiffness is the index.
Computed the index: 31.27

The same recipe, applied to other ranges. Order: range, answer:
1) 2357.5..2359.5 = 26.15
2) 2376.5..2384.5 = 33.63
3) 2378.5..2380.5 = 41.63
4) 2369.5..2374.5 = 37.1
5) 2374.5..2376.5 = 41.13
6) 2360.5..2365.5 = 26.47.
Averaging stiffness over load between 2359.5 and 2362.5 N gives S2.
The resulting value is 27.3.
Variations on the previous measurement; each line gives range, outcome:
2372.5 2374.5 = 41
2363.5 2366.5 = 31.9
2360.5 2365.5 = 29.7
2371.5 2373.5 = 38.3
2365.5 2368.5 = 32.9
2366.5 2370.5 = 35.6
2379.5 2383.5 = 40.2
